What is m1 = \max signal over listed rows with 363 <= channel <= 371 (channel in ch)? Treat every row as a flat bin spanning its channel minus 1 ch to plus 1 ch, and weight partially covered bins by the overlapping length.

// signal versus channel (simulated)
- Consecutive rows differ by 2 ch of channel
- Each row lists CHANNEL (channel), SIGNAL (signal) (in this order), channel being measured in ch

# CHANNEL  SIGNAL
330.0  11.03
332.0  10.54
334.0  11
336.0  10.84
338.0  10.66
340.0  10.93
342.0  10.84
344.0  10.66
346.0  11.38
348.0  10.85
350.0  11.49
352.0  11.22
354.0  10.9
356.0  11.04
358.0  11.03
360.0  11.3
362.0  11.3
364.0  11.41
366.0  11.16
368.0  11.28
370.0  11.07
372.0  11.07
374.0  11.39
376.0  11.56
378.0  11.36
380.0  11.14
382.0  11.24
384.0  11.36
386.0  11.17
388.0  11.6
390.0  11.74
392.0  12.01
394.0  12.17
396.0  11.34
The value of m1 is 11.41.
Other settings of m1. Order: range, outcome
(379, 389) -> 11.6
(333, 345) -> 11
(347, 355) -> 11.49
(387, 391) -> 11.74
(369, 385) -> 11.56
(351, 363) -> 11.3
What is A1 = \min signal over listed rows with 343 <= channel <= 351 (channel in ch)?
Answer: 10.66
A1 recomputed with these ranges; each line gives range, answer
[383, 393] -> 11.17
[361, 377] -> 11.07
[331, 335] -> 10.54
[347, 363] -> 10.85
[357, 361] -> 11.03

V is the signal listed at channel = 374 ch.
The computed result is 11.39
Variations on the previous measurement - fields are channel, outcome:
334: 11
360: 11.3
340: 10.93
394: 12.17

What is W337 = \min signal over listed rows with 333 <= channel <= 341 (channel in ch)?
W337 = 10.66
